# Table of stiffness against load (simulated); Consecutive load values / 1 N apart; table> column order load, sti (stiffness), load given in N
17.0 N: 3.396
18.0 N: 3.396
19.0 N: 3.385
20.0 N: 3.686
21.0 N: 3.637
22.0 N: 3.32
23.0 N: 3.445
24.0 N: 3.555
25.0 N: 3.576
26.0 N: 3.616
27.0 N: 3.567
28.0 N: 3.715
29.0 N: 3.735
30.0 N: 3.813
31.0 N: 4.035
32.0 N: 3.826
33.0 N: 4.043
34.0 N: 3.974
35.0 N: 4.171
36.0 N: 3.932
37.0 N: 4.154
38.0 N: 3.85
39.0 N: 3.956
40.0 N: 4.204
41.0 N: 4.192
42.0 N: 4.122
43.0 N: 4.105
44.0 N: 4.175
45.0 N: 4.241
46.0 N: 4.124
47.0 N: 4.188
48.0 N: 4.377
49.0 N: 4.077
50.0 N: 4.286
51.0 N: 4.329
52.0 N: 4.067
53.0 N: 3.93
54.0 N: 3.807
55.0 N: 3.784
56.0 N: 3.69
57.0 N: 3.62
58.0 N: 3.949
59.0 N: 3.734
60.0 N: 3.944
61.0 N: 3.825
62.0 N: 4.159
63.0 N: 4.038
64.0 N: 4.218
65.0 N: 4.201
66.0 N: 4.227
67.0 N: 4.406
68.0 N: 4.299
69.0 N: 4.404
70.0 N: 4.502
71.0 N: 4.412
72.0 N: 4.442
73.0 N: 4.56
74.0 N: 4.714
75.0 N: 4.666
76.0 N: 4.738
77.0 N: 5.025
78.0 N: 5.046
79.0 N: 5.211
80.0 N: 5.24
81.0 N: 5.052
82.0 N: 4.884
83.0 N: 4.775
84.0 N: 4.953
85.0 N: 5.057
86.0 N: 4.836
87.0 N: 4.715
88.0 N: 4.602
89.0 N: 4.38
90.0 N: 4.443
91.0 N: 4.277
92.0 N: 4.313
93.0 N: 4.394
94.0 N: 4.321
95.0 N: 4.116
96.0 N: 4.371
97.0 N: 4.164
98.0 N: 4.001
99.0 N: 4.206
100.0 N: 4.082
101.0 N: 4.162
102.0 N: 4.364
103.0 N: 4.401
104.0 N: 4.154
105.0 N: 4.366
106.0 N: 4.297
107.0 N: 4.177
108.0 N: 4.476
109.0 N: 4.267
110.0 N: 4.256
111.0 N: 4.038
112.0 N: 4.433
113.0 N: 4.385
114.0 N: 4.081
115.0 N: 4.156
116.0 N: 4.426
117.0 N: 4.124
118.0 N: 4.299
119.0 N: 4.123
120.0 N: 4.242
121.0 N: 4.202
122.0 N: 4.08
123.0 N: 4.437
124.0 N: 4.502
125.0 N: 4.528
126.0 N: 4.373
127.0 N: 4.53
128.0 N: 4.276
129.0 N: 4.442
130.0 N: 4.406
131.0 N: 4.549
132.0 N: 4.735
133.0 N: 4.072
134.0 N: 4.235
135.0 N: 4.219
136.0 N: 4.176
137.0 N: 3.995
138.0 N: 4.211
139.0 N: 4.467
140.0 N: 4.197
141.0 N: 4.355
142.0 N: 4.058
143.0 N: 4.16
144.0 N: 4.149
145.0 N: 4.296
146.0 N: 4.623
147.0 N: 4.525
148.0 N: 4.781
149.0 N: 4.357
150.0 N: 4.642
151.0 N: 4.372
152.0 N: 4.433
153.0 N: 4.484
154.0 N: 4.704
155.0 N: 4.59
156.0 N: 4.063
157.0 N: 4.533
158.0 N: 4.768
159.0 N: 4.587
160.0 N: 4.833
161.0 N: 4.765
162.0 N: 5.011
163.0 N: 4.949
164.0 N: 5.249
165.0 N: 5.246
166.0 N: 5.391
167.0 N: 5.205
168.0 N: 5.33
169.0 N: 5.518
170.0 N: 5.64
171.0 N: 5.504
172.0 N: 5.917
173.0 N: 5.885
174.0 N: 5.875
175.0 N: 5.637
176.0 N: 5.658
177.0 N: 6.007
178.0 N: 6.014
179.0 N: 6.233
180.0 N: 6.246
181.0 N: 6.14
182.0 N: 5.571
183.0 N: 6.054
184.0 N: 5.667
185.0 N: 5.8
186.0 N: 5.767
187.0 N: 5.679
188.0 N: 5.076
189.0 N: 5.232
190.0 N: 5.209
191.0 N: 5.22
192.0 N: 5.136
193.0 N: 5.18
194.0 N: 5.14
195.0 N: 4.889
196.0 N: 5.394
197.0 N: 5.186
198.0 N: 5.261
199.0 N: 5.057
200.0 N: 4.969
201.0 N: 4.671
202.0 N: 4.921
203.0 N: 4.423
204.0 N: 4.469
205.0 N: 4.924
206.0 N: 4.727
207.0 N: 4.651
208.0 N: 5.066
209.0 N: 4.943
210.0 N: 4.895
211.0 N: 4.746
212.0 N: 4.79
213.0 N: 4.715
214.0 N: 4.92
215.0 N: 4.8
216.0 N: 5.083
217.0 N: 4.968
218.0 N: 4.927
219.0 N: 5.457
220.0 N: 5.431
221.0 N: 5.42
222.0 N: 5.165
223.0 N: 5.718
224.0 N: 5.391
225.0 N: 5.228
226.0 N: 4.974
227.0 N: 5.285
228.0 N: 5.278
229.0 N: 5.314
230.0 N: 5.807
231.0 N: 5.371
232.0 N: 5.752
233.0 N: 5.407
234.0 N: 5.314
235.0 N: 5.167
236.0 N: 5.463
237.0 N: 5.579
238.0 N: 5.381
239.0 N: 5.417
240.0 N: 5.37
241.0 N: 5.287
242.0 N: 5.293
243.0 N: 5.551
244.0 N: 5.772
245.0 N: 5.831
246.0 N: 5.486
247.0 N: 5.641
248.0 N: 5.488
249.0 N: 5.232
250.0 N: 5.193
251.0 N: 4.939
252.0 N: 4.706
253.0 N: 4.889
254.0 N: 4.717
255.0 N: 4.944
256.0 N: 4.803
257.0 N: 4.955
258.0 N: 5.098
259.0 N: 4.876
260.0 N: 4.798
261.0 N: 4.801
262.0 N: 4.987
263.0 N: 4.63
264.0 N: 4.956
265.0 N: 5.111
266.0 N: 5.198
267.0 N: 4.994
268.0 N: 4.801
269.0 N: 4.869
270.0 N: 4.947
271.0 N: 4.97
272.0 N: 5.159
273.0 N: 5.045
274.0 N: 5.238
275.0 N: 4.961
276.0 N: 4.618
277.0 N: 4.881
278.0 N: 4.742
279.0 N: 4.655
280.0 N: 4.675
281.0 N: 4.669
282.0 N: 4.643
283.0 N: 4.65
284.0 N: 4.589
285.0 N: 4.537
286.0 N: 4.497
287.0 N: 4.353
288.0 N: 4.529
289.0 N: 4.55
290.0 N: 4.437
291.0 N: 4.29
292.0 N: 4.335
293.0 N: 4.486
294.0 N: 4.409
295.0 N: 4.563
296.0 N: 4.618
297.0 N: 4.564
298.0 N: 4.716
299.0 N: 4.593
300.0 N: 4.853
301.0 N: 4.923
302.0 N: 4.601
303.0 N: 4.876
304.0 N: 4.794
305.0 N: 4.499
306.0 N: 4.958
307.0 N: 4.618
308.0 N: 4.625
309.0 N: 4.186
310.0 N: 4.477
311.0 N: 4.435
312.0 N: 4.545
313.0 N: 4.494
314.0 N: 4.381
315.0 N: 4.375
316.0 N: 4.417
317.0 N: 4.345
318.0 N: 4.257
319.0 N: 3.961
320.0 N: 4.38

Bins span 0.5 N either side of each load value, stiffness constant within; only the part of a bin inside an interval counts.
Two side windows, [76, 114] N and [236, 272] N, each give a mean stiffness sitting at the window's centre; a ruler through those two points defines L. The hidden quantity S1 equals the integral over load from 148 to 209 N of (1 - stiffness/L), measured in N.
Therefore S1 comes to -4.4 N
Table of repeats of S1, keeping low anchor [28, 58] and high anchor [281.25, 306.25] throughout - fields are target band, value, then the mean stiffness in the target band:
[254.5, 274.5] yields -1.9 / 4.96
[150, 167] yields -1.9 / 4.76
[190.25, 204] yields -2.0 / 5.02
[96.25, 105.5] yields -0.1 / 4.22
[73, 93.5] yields -3.2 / 4.76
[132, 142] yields 0.0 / 4.23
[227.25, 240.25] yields -2.8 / 5.43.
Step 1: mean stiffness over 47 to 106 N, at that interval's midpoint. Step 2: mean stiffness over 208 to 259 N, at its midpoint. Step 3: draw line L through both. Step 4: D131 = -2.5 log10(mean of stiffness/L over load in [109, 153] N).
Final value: 0.08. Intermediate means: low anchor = 4.37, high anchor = 5.22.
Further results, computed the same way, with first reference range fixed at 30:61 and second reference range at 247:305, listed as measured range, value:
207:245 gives -0.14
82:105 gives -0.06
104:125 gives 0.00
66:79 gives -0.12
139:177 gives -0.11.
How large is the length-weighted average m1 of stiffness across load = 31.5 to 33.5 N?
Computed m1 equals 3.93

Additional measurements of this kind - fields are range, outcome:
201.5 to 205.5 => 4.68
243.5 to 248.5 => 5.64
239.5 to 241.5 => 5.33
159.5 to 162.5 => 4.87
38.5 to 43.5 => 4.12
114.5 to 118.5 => 4.25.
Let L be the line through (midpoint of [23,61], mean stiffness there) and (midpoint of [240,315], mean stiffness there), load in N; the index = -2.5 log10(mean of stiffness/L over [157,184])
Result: -0.23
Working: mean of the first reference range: 3.95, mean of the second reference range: 4.83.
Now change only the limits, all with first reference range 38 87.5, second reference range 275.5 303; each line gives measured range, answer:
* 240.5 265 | -0.13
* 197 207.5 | -0.08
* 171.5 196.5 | -0.25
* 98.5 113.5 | 0.03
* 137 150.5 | 0.02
